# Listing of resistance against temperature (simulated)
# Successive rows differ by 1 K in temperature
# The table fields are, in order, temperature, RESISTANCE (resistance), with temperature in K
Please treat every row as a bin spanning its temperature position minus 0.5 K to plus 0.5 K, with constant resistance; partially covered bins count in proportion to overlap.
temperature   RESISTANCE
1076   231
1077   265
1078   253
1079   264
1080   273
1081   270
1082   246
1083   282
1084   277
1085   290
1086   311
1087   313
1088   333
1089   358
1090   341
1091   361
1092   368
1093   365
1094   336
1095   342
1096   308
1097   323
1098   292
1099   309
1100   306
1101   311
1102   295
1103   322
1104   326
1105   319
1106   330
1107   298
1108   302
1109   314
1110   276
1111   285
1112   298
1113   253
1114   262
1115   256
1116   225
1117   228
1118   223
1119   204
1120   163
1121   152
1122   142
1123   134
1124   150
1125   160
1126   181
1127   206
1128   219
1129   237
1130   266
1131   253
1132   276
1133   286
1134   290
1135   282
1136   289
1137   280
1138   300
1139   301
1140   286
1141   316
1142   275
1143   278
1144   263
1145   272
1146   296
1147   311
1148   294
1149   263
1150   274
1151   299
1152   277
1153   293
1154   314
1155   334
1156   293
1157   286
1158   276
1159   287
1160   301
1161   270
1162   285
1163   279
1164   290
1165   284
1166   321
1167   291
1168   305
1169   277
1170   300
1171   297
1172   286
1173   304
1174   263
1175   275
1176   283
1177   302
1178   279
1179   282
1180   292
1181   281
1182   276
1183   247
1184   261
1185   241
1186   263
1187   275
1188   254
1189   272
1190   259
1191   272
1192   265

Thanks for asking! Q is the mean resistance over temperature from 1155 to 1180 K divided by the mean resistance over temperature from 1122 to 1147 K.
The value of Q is 1.1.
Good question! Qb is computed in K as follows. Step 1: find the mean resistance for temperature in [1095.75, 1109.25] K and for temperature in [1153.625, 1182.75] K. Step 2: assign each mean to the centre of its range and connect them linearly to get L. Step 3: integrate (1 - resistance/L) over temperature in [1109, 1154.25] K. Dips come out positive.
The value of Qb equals 7.17 K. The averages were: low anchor 311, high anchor 290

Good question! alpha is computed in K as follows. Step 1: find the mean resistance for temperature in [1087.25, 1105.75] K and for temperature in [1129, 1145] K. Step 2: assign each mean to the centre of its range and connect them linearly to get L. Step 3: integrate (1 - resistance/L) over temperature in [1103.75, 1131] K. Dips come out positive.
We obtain 6.11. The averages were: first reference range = 328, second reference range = 281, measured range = 237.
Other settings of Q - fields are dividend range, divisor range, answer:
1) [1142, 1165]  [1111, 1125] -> 1.38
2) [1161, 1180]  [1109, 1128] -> 1.35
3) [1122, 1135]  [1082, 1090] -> 0.72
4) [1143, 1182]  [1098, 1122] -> 1.07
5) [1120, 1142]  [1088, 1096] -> 0.68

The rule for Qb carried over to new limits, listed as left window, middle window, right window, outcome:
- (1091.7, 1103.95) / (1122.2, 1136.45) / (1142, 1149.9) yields 3.20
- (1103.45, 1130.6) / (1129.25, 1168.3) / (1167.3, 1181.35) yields -3.32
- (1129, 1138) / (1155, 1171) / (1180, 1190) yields -1.28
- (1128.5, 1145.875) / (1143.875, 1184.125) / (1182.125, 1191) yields -2.71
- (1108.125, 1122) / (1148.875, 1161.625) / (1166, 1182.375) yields -0.84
